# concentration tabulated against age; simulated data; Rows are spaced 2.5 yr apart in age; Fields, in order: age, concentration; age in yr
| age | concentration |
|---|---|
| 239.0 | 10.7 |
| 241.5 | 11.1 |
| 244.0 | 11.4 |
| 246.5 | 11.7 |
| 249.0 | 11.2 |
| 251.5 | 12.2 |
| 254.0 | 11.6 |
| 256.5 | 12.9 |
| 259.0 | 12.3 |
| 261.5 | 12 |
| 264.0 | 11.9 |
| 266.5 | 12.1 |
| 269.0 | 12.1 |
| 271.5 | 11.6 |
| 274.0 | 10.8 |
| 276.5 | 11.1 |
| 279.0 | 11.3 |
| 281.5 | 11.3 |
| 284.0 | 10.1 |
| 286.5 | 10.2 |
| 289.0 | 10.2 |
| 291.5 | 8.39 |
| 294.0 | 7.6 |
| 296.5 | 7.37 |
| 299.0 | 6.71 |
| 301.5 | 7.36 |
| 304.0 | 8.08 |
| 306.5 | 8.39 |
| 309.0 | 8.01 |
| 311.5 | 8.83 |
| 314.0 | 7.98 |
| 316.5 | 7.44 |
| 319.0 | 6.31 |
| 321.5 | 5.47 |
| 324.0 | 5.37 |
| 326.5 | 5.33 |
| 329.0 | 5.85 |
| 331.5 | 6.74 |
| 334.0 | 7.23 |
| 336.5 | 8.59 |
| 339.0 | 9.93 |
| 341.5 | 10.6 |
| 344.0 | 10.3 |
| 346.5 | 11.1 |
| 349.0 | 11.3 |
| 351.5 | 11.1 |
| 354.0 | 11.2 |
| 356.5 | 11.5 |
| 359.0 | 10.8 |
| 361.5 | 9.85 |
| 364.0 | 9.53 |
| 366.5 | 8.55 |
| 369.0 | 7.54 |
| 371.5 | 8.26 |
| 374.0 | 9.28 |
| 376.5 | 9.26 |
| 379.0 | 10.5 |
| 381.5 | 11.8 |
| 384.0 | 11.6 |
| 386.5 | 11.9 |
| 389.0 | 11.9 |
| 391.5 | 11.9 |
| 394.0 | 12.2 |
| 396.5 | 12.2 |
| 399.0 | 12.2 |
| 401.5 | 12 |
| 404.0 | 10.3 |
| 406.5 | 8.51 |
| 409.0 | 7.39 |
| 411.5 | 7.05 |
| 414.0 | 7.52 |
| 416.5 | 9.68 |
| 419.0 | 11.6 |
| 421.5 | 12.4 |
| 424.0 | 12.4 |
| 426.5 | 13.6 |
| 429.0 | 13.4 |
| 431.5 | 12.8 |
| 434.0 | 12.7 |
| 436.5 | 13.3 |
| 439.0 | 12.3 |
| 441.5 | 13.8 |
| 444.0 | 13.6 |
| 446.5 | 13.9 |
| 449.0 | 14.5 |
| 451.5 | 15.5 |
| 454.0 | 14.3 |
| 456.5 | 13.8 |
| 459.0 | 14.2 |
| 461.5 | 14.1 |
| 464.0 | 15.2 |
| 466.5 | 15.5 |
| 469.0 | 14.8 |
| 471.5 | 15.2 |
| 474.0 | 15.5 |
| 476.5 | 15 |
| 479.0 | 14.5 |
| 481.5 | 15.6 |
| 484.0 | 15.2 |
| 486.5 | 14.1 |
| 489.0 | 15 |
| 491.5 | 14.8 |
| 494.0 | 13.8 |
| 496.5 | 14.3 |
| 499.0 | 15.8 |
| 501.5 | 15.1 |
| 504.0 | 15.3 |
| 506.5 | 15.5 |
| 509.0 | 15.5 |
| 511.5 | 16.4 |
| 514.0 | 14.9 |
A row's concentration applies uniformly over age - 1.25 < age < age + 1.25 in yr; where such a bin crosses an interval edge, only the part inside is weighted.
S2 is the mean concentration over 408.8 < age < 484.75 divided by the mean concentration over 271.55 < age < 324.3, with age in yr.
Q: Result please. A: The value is 1.5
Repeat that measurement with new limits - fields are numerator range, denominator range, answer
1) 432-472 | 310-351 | 1.75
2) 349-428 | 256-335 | 1.17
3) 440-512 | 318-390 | 1.60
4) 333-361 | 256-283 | 0.88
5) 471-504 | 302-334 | 2.13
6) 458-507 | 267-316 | 1.60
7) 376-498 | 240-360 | 1.33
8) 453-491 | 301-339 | 2.05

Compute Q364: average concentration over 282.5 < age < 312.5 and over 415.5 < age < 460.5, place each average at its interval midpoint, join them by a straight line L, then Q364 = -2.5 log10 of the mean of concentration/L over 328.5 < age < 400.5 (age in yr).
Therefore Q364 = 0.06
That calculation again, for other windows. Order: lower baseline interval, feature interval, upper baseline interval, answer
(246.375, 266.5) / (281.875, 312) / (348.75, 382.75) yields 0.305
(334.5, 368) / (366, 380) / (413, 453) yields 0.223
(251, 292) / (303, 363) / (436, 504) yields 0.390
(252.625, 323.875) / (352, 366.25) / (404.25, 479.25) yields 0.063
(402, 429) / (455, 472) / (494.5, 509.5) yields -0.132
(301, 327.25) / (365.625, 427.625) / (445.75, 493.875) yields 0.070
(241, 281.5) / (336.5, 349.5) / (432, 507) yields 0.225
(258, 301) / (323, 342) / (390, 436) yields 0.404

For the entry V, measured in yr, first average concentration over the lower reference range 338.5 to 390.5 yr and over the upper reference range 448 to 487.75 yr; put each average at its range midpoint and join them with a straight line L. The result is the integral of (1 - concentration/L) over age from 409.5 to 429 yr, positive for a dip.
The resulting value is 3.2 yr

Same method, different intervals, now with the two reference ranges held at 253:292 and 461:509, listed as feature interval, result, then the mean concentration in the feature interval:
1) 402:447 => 8.20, 11.4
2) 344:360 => 1.99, 11.1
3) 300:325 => 9.68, 7.34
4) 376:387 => 1.77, 11.1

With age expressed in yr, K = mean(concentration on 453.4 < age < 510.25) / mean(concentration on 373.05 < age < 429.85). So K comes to 1.37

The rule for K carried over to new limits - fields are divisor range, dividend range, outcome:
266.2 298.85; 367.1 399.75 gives 1.06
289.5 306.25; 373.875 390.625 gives 1.42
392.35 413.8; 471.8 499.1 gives 1.47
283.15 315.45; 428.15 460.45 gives 1.64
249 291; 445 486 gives 1.29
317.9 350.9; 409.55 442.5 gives 1.44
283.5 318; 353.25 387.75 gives 1.22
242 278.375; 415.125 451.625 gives 1.10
